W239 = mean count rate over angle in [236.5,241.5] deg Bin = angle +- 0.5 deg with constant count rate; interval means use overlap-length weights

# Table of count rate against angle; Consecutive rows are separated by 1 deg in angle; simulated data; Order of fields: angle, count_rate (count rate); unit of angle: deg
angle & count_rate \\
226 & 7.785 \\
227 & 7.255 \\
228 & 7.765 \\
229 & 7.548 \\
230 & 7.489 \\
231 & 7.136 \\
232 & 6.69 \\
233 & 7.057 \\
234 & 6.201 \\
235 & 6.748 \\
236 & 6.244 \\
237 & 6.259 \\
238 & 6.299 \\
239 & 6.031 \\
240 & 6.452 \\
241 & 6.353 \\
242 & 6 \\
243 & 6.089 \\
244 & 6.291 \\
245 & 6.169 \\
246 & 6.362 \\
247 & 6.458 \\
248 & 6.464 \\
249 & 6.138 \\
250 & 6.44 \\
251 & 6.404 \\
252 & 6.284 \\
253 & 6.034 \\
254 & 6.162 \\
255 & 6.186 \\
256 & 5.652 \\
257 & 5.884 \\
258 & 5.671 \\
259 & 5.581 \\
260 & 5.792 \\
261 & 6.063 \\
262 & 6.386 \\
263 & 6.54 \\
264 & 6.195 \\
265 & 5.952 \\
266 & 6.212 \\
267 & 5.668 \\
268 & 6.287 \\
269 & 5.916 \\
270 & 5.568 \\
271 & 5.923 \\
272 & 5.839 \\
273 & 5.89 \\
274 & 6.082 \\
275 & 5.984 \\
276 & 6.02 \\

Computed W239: 6.28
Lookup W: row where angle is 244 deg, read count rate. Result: 6.291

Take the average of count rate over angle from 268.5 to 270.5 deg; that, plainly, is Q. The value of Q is 5.74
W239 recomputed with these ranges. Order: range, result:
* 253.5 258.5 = 5.91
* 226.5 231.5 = 7.44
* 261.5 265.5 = 6.27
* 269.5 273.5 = 5.8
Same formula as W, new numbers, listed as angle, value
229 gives 7.548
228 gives 7.765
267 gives 5.668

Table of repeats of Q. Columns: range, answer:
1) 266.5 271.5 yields 5.87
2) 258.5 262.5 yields 5.96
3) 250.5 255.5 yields 6.21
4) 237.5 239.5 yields 6.17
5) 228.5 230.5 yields 7.52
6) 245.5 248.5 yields 6.43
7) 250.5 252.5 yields 6.34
